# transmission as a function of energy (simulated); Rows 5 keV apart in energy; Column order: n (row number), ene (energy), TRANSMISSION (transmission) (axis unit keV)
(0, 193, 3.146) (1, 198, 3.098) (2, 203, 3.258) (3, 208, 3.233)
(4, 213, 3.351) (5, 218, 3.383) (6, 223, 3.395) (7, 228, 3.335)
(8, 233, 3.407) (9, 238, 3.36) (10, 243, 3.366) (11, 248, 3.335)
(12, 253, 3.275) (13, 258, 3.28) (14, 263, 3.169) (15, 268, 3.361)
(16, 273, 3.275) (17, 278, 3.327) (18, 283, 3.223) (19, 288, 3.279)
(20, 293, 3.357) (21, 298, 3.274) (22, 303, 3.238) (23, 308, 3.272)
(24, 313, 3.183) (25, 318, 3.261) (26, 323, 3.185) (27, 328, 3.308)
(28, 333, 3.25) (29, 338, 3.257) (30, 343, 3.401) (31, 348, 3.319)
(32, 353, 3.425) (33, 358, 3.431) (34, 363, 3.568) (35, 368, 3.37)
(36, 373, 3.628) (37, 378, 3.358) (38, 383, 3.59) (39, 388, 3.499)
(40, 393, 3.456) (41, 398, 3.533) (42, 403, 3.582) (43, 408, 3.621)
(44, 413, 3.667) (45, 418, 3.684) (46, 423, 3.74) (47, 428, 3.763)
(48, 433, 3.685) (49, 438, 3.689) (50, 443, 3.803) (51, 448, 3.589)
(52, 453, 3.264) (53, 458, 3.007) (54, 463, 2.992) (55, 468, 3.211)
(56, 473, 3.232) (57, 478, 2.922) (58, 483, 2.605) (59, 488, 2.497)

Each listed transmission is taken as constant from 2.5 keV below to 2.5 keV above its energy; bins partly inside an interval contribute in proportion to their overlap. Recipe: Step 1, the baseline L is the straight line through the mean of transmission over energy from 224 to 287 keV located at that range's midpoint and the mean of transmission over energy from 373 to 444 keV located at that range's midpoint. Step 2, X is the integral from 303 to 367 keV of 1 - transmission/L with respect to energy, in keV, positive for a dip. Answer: 2.8 keV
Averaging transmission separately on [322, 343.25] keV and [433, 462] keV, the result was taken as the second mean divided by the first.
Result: 1.1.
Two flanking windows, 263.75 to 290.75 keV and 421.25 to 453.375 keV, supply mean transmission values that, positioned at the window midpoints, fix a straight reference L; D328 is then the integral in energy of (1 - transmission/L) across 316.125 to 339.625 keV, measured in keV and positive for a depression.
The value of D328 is 1.1 keV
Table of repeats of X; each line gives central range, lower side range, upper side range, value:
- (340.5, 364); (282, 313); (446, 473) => -1.2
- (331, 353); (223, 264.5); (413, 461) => 0.8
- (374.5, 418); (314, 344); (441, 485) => -4.4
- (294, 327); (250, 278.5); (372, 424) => 1.3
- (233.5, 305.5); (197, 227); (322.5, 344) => -0.2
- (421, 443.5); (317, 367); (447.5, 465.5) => -3.7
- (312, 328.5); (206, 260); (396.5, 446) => 1.3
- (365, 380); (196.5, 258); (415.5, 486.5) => -0.5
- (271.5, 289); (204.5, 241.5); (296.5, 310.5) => 0.1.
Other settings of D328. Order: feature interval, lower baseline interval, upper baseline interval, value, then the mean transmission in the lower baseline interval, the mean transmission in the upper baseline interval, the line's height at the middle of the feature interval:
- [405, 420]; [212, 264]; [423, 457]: -0.3 keV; 3.34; 3.61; 3.57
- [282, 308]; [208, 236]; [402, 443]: 1.5 keV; 3.36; 3.69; 3.48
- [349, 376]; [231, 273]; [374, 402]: -0.1 keV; 3.32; 3.5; 3.47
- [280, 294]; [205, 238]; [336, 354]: 0.3 keV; 3.35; 3.35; 3.35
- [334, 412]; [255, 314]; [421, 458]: -0.2 keV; 3.27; 3.6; 3.46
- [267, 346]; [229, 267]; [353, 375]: 2.9 keV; 3.32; 3.49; 3.4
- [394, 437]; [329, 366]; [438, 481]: -4.4 keV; 3.38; 3.27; 3.31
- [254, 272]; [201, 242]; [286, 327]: 0.2 keV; 3.34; 3.26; 3.3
